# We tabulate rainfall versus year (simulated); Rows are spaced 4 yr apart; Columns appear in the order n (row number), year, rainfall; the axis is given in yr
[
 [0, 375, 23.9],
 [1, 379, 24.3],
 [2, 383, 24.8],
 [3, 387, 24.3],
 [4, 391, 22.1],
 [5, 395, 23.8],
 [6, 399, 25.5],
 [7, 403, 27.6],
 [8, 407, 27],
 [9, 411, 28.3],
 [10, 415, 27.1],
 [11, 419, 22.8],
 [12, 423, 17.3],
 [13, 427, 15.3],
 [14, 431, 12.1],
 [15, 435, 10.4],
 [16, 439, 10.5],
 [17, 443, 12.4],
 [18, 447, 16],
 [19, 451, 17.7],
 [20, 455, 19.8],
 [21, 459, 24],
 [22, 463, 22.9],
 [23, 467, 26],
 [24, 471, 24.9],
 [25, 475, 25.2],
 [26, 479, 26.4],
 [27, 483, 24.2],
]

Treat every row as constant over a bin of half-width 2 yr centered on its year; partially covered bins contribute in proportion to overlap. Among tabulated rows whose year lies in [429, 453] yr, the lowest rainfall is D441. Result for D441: 10.4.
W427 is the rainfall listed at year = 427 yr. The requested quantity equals 15.3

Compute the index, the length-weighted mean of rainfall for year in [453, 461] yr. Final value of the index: 21.9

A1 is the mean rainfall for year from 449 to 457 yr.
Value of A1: 18.8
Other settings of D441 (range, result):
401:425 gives 17.3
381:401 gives 22.1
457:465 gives 22.9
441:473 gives 12.4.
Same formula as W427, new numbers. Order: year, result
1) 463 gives 22.9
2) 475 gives 25.2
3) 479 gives 26.4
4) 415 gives 27.1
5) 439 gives 10.5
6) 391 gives 22.1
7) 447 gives 16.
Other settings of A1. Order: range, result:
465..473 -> 25.4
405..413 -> 27.6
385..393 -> 23.2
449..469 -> 22.1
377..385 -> 24.6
